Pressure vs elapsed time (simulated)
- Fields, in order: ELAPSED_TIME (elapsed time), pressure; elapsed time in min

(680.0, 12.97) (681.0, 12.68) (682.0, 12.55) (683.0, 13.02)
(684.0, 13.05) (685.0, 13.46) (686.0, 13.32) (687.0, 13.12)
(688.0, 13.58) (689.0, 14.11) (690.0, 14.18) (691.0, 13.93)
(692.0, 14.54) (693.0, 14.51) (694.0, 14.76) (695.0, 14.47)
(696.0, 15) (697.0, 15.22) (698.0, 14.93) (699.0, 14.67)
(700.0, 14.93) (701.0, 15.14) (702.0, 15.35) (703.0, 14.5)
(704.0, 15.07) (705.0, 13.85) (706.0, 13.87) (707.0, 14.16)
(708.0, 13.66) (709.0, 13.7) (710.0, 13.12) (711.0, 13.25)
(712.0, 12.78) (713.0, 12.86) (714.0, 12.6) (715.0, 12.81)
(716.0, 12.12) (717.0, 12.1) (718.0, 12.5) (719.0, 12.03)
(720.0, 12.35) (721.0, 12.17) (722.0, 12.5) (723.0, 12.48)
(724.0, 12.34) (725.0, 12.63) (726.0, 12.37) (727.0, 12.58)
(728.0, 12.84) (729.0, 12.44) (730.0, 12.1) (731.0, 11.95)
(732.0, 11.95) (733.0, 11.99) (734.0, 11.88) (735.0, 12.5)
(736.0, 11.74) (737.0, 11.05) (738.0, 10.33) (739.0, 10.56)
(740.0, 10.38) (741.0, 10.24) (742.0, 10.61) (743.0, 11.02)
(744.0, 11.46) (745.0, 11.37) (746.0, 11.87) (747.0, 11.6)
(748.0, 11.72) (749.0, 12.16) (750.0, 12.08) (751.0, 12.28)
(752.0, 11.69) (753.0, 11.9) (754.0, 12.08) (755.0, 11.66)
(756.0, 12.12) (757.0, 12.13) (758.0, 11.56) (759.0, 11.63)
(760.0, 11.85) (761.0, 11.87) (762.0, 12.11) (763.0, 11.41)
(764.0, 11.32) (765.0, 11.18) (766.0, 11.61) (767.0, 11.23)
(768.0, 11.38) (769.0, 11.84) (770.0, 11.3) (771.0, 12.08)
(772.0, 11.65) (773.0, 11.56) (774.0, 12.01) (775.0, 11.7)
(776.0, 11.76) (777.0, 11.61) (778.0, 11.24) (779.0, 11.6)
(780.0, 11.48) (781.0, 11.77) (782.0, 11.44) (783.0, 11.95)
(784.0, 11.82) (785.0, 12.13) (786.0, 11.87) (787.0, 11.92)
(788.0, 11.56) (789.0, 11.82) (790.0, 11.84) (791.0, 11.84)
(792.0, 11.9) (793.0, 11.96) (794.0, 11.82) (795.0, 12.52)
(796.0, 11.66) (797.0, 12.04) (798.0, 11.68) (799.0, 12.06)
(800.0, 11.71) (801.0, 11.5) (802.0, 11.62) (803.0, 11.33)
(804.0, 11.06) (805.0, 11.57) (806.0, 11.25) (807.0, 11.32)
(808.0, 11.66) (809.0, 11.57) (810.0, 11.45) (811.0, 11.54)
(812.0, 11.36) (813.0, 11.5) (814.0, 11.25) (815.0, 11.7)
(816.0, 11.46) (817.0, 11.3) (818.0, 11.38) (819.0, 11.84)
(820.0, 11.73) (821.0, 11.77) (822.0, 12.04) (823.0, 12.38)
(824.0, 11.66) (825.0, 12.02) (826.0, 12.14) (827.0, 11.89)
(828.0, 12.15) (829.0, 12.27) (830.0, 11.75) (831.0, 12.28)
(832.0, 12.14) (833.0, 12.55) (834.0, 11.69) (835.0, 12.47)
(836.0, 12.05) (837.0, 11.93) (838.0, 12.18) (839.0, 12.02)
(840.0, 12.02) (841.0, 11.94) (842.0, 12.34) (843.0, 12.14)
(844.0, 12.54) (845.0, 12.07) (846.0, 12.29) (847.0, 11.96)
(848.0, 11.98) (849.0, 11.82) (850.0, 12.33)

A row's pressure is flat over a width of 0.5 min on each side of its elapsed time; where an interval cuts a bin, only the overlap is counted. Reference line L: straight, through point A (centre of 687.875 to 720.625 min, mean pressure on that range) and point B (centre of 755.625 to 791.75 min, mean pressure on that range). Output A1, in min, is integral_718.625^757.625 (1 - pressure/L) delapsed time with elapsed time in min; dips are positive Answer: 2.9 min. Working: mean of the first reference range 13.8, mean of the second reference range 11.7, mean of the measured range 11.8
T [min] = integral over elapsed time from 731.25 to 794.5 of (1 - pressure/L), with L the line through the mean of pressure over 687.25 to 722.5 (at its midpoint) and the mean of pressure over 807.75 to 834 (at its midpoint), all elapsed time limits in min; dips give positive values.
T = 5.58 min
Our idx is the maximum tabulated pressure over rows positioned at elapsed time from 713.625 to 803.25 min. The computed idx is 12.84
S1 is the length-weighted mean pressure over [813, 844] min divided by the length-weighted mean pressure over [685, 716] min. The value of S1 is 0.85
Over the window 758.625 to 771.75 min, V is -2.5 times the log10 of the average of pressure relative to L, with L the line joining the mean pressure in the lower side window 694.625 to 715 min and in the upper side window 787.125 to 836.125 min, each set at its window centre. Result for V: 0.11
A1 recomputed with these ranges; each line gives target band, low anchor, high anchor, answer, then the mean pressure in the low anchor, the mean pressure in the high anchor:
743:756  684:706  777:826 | 1.2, 14.4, 11.7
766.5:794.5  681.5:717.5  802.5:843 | 1.8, 13.8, 11.8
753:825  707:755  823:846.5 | 2.4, 12.1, 12.1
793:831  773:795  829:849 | 0.8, 11.8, 12.1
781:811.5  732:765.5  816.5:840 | 0.3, 11.6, 12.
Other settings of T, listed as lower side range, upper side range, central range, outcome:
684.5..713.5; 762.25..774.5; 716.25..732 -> 1.0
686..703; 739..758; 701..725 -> 0.6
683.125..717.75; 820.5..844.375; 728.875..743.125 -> 2.2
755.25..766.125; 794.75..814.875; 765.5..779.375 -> 0.1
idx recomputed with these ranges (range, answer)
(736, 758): 12.28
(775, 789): 12.13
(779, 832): 12.52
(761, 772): 12.11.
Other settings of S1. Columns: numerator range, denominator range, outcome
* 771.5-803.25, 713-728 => 0.95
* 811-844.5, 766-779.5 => 1.03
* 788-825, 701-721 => 0.88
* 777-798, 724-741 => 1.00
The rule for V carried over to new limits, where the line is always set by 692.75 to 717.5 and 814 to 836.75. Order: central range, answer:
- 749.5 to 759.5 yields 0.11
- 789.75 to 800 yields 0.05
